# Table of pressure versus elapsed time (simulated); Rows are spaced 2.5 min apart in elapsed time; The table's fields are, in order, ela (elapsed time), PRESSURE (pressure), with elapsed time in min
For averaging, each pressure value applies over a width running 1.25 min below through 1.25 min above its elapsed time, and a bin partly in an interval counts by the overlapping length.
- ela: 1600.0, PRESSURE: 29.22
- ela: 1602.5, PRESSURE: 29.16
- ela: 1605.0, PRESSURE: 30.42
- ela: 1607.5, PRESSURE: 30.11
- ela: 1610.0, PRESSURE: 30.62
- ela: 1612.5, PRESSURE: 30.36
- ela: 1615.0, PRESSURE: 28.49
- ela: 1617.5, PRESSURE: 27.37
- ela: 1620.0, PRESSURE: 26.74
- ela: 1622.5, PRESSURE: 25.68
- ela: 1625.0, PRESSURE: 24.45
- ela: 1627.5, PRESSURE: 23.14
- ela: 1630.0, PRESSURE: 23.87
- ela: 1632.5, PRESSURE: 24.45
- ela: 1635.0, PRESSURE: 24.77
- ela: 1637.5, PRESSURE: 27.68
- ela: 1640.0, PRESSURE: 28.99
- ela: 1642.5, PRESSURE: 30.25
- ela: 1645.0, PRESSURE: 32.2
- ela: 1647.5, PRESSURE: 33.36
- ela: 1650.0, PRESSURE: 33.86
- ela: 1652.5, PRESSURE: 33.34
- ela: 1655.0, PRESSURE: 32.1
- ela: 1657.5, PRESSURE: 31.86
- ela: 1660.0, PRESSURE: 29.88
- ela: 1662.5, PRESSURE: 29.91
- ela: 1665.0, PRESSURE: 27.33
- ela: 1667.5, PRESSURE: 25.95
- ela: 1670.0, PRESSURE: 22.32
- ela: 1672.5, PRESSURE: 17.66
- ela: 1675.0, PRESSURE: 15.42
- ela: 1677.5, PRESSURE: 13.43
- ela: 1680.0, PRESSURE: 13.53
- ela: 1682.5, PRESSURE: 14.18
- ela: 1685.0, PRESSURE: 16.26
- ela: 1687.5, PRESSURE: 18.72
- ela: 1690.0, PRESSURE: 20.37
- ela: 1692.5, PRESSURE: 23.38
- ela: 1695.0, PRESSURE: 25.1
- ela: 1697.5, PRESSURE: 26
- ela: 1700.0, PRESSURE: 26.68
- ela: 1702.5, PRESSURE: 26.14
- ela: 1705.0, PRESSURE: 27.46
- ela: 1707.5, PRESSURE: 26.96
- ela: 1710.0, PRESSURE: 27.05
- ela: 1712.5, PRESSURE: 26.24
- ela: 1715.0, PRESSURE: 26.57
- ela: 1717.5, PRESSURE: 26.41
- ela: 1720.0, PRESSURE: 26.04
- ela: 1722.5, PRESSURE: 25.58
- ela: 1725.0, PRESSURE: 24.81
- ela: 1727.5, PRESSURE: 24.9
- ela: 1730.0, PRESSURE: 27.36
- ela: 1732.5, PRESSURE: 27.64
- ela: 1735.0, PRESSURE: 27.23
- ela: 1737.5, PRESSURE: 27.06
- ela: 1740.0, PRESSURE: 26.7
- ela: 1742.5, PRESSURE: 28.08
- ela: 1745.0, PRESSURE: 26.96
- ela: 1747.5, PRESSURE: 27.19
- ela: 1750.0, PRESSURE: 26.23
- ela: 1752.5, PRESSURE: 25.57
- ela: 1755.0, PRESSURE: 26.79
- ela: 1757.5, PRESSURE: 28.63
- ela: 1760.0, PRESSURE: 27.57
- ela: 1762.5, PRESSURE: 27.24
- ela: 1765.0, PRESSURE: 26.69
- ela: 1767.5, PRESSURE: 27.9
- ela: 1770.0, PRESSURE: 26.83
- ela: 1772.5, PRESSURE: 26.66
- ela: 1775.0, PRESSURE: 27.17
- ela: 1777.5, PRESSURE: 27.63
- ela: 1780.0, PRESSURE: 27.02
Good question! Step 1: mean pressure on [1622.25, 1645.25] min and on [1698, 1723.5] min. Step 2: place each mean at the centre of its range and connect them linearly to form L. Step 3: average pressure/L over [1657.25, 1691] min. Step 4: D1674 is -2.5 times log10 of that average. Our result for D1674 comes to 0.25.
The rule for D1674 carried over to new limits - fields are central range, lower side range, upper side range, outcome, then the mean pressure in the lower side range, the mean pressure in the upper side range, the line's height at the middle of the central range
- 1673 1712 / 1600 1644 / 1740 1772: 0.26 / 27.5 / 27.1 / 27.3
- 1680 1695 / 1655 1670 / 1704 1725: 0.42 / 28.7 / 26.4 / 27.6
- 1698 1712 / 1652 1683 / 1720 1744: -0.06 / 23.6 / 26.6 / 25.3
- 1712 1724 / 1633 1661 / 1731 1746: 0.08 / 30.6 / 27.3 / 28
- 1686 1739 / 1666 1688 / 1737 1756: -0.15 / 17.6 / 26.8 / 22.3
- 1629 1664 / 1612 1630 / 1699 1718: -0.13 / 26.3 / 26.7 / 26.4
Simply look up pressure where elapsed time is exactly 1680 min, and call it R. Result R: 13.53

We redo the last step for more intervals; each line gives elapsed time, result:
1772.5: 26.66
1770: 26.83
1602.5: 29.16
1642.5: 30.25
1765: 26.69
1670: 22.32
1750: 26.23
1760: 27.57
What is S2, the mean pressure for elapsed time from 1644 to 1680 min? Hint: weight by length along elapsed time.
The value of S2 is 26.5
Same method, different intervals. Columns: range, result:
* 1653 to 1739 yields 24.4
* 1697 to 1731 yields 26.3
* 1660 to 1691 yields 20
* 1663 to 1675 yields 22.9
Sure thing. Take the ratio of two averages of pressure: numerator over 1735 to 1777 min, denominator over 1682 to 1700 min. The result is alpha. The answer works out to 1.3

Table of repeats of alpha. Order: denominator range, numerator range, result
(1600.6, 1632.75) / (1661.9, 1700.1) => 0.75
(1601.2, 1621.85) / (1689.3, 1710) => 0.88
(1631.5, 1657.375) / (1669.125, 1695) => 0.59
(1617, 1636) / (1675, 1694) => 0.69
